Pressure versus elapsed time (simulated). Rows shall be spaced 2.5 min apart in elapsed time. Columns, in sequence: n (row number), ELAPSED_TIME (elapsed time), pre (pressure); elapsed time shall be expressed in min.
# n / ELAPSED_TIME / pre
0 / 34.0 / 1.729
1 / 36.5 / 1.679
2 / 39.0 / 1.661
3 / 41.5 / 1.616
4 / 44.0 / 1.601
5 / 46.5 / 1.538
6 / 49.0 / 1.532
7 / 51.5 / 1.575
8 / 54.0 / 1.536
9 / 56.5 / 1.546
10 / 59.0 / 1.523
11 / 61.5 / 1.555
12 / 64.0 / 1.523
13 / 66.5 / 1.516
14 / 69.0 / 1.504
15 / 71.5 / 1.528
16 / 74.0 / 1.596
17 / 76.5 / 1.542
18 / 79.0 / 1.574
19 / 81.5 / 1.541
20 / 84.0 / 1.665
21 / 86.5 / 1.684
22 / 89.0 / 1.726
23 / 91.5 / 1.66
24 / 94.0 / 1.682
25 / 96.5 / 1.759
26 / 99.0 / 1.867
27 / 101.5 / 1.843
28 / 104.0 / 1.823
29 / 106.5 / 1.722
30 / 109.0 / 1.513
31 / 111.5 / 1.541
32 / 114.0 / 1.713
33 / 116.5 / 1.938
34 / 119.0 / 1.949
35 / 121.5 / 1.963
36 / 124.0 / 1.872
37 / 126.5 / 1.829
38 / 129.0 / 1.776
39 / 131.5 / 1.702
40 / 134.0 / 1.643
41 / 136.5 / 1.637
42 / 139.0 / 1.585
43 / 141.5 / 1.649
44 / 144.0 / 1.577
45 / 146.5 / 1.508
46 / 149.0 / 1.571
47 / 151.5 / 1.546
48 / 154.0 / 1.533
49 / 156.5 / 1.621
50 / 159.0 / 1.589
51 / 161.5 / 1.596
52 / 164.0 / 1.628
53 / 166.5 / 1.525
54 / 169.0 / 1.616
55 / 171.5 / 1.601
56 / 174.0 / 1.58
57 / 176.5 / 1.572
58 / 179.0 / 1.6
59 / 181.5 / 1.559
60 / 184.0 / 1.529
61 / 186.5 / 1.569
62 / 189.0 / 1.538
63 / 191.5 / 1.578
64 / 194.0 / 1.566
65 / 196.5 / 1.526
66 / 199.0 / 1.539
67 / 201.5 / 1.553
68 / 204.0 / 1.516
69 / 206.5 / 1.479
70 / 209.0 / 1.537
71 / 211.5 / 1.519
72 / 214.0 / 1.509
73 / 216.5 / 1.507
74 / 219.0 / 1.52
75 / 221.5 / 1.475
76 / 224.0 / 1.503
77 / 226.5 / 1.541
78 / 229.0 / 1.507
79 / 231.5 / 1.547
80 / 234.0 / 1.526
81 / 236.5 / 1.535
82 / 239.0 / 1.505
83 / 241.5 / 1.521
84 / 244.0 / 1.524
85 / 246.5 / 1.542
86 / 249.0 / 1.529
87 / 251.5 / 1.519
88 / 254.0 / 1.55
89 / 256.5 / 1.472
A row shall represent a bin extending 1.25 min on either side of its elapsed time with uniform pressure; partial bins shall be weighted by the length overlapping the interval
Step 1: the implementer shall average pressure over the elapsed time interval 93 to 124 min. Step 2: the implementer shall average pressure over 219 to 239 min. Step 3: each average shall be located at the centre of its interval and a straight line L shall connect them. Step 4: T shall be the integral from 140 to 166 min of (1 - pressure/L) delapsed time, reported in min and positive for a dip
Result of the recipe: 1.6 min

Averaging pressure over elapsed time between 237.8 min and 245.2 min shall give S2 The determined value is 1.52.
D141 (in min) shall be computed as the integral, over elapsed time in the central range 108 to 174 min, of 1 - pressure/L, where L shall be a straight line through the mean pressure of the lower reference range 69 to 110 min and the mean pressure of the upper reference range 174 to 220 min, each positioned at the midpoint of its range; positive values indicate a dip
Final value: -2.24 min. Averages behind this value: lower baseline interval 1.67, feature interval 1.66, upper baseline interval 1.54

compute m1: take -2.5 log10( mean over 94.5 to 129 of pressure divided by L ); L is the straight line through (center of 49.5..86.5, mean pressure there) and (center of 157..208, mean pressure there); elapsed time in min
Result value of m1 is -0.15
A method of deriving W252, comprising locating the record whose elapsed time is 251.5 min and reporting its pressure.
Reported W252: 1.519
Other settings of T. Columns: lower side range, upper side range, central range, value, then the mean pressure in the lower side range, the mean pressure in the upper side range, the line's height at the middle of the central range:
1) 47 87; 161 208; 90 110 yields -2.3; 1.56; 1.56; 1.56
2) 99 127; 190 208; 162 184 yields 0.4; 1.79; 1.54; 1.61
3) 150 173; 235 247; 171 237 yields 0.6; 1.58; 1.52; 1.55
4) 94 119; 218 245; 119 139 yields -0.7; 1.75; 1.52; 1.71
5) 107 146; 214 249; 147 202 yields 2.0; 1.72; 1.52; 1.63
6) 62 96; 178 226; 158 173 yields -0.4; 1.6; 1.53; 1.55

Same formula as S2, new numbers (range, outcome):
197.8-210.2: 1.52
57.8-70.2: 1.52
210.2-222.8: 1.51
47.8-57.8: 1.55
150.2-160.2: 1.57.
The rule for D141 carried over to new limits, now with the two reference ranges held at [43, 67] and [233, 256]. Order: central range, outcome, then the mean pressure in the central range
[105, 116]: -0.8 min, 1.65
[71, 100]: -2.1 min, 1.65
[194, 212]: 0.0 min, 1.53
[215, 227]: 0.2 min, 1.51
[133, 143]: -0.6 min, 1.63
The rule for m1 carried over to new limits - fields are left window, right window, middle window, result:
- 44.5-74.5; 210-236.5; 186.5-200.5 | -0.02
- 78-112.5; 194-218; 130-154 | 0.01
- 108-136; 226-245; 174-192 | 0.05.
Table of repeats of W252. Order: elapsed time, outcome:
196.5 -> 1.526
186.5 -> 1.569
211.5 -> 1.519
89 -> 1.726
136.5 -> 1.637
